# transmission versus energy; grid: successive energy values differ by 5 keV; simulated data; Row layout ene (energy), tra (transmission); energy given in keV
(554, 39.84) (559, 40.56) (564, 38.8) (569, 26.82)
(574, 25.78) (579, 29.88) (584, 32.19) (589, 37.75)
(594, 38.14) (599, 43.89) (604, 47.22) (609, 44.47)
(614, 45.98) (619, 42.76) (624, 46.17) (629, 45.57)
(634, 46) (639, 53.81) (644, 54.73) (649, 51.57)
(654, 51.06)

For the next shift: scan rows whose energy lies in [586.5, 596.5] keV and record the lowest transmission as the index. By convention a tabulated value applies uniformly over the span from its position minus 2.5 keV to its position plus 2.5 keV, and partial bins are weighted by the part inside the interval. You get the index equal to 37.75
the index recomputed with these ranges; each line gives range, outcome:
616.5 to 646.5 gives 42.76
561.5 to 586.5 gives 25.78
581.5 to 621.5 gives 32.19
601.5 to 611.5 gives 44.47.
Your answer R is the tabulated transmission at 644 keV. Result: 54.73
